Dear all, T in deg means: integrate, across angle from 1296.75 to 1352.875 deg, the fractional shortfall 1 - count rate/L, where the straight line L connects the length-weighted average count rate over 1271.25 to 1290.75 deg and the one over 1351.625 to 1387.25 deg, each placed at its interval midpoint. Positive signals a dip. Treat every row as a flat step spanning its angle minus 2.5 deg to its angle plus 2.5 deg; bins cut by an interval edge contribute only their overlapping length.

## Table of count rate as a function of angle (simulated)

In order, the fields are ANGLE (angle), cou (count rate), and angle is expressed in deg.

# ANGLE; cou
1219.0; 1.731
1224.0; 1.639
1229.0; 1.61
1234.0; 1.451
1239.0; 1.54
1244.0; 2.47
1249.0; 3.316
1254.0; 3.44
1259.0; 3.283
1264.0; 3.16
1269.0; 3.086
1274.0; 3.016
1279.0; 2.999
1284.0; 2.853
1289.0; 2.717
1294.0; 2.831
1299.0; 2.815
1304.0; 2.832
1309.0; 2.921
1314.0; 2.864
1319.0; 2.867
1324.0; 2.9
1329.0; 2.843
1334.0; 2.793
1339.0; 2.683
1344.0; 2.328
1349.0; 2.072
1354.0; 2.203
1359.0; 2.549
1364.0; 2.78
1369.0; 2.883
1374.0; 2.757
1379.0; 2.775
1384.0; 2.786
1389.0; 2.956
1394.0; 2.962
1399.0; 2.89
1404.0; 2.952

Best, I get 1.8 deg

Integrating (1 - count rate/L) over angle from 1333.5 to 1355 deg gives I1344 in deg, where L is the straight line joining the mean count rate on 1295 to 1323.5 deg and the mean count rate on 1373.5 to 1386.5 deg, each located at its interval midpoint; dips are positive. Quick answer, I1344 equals 3.2 deg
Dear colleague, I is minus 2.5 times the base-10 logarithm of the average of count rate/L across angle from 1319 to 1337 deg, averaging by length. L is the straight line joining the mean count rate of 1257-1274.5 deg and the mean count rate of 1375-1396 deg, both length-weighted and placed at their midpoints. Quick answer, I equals 0.06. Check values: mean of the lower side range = 3.15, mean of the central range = 2.84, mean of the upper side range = 2.86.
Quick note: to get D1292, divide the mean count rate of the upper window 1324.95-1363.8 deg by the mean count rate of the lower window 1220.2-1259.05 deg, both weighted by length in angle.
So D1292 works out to 1.1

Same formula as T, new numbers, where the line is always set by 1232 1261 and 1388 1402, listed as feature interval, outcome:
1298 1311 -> -0.6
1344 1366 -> 3.6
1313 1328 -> -0.6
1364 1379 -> 0.4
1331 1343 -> 0.5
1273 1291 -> -1.5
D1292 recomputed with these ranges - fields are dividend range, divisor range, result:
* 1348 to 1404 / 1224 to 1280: 1.04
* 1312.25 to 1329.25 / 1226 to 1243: 1.77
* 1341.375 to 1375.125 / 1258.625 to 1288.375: 0.83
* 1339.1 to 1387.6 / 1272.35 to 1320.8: 0.90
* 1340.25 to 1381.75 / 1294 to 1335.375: 0.89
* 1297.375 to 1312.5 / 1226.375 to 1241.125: 1.86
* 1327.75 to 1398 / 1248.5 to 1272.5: 0.82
